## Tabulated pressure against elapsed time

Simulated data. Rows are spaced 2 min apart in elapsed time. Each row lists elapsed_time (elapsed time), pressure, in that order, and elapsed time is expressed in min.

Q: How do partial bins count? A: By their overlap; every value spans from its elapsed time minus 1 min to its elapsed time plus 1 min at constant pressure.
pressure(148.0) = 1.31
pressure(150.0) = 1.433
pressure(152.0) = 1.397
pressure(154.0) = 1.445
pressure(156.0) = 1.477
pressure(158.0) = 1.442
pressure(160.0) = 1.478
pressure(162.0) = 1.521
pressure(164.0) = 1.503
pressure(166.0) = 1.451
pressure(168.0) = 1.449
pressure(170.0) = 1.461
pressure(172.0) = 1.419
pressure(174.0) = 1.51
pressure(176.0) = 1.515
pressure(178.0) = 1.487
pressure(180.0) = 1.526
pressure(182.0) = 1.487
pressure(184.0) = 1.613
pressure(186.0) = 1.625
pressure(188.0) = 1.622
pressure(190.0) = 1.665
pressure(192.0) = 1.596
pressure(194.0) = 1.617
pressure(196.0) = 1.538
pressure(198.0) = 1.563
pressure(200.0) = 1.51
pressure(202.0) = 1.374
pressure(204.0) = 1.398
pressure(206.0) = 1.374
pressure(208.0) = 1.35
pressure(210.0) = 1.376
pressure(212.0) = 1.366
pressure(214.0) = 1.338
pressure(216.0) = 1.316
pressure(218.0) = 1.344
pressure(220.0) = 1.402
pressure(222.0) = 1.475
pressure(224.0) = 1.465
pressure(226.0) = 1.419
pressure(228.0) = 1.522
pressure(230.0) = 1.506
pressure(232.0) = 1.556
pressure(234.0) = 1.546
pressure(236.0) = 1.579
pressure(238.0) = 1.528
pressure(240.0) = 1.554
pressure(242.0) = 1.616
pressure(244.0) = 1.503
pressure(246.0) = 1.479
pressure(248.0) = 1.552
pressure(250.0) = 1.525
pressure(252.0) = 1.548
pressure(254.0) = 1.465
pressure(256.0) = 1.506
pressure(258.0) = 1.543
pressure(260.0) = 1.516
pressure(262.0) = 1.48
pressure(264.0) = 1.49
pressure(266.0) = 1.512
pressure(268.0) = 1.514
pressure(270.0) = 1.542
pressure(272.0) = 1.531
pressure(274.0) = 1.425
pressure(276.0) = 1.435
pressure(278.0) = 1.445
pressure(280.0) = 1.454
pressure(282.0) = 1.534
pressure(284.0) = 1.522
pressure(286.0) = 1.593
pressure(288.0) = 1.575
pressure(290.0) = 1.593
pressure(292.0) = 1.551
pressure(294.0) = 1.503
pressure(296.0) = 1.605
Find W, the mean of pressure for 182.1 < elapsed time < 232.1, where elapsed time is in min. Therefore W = 1.48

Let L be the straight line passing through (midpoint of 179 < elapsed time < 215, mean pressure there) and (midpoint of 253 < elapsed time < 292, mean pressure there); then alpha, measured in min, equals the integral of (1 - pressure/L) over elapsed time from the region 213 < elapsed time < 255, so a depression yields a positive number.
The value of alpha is 0.44 min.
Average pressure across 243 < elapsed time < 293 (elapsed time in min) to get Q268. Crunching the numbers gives 1.51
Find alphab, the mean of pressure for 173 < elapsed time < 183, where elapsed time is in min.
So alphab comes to 1.5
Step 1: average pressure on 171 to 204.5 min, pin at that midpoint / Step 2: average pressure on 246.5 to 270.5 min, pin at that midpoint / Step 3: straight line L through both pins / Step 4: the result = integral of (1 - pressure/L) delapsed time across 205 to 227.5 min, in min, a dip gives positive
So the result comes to 2.1 min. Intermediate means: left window 1.54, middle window 1.39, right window 1.51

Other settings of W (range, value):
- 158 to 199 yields 1.53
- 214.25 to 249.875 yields 1.49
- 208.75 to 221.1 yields 1.36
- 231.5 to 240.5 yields 1.55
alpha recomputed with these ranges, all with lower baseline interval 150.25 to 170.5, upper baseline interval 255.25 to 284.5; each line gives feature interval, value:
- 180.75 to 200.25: -1.52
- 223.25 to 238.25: -0.32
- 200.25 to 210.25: 0.62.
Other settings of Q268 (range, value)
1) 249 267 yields 1.51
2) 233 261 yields 1.53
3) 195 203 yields 1.5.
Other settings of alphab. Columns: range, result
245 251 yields 1.52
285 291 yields 1.59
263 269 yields 1.51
